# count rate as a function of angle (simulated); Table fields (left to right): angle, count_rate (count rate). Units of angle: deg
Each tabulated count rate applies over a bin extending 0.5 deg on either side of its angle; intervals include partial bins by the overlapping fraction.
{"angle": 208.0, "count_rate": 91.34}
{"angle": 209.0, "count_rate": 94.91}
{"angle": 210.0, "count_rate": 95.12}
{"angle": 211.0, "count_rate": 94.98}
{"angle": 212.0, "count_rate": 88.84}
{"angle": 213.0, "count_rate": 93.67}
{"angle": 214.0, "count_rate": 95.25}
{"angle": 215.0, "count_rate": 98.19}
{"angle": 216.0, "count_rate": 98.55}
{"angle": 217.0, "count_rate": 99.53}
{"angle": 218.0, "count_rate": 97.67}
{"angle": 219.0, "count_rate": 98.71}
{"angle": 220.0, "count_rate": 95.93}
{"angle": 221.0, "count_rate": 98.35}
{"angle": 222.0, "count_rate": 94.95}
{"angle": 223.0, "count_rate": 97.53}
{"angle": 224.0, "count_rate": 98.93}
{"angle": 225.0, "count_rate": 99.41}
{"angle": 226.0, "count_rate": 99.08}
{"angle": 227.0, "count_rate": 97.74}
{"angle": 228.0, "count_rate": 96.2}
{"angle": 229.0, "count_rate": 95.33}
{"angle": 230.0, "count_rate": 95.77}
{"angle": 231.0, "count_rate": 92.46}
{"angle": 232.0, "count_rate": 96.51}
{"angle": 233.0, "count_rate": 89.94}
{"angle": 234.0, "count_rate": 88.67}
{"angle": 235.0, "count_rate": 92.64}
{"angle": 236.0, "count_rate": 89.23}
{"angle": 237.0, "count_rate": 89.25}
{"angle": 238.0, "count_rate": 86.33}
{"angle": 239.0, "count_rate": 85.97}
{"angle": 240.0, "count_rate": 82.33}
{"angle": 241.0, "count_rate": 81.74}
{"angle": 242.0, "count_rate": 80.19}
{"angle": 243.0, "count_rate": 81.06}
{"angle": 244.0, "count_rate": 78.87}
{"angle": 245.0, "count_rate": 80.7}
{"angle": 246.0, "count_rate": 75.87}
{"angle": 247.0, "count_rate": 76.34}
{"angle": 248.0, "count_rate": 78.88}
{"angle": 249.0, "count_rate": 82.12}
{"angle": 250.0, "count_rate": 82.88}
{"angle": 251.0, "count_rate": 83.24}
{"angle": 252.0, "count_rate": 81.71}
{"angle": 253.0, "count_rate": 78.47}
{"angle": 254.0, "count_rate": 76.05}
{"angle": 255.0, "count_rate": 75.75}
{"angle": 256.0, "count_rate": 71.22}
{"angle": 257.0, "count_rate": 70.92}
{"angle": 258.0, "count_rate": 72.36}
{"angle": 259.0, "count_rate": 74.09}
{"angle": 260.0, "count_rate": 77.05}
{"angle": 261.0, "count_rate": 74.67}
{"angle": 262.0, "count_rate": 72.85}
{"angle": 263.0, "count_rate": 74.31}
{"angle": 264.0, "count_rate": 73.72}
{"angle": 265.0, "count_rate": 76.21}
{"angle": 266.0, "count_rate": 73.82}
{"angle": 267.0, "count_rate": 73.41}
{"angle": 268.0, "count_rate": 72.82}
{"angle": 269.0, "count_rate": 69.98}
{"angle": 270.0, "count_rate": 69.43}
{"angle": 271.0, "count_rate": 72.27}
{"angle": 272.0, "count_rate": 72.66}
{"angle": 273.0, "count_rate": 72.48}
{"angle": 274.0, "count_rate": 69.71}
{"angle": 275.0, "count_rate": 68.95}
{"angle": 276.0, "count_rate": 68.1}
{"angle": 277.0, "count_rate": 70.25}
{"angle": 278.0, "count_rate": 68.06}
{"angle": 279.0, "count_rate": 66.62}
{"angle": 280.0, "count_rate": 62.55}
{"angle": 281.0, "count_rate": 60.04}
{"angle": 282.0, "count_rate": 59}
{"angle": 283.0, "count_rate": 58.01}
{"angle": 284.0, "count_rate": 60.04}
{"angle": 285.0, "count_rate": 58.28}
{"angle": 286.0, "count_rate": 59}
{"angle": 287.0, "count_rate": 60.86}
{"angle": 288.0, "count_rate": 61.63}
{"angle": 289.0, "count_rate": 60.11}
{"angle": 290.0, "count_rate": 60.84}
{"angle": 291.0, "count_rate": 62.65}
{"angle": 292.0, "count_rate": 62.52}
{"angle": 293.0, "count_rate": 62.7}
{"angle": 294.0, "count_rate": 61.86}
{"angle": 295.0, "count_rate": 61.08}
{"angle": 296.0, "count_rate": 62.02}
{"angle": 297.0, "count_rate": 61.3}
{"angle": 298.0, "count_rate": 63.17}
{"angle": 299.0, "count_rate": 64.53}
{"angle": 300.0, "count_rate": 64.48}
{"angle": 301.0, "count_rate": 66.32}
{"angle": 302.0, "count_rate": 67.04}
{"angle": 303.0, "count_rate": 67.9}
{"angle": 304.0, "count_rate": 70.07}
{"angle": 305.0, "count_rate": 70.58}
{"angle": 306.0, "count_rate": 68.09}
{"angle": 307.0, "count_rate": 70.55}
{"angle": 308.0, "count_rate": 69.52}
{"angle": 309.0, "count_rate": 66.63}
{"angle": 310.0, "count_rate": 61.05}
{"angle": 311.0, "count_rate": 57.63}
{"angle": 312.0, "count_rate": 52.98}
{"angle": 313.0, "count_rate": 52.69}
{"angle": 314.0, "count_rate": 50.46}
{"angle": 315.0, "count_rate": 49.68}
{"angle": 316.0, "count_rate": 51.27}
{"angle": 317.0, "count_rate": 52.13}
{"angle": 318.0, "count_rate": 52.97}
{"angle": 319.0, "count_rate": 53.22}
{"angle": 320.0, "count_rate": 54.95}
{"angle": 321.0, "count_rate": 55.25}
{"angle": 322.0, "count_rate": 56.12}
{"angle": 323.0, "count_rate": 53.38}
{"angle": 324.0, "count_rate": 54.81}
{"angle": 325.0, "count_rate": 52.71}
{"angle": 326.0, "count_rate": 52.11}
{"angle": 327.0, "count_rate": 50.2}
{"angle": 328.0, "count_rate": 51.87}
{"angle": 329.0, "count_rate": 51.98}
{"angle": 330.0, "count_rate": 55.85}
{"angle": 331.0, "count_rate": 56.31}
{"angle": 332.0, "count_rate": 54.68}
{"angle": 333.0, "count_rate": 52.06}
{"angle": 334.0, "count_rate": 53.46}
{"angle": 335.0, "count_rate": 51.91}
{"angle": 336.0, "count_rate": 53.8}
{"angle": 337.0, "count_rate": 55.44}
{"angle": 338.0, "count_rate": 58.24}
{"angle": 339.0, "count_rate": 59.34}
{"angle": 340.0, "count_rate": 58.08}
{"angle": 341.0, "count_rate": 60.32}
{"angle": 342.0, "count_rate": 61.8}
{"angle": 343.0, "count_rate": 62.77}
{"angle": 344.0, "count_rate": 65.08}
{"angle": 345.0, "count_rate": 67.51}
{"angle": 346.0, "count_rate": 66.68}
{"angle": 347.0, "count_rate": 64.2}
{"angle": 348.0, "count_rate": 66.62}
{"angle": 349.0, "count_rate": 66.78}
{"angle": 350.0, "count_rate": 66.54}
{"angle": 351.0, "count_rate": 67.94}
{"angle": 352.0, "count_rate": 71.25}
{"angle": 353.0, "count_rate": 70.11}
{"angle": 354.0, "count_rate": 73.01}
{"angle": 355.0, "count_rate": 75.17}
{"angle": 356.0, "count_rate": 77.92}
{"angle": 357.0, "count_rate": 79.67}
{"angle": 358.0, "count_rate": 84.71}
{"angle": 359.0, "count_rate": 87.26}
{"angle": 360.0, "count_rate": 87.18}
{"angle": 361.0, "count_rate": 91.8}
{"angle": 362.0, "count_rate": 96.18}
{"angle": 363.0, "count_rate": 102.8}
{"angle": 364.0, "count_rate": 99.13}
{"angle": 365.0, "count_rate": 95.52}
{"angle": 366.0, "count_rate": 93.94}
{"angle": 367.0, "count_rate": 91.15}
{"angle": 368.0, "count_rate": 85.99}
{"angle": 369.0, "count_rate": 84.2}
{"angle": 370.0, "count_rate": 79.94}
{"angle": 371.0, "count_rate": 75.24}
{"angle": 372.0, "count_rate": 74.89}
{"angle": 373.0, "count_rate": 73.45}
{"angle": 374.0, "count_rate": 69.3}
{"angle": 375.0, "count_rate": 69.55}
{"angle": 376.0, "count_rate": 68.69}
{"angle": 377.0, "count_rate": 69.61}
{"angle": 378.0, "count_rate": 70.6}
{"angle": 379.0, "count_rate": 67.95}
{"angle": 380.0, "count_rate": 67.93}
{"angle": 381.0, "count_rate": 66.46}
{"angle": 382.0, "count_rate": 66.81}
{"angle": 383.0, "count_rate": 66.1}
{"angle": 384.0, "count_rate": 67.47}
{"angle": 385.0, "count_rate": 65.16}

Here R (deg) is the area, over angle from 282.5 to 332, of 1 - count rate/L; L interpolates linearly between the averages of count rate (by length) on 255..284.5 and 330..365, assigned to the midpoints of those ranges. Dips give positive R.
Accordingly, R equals 7.6 deg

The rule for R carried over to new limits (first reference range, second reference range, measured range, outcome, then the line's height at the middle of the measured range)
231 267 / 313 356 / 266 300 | 3.24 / 71.7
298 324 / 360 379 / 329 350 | 3.42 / 71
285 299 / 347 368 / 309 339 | 7.27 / 71.5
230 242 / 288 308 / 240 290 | 3.68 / 77.4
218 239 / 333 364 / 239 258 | 2.45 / 90.5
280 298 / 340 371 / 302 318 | 1.28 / 66.2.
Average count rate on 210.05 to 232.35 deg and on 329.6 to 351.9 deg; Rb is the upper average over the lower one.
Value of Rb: 0.63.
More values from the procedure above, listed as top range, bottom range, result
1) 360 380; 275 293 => 1.31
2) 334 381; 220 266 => 0.87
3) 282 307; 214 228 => 0.65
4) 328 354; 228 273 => 0.76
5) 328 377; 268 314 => 1.11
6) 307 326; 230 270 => 0.70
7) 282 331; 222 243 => 0.65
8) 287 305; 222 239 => 0.68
